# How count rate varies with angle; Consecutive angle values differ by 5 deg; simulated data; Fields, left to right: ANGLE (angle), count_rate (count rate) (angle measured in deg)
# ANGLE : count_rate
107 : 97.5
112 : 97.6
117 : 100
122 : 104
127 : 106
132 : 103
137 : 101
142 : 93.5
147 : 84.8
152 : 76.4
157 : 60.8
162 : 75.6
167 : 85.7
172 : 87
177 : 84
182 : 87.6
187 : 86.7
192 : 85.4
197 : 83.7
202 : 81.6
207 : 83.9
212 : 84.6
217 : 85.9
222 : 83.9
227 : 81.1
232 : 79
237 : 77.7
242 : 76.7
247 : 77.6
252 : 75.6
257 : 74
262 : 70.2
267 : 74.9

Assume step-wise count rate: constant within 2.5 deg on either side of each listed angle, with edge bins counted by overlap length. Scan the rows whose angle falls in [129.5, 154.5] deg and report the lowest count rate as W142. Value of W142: 76.4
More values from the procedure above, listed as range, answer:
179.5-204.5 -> 81.6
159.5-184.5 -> 75.6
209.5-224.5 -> 83.9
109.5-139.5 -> 97.6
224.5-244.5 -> 76.7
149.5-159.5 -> 60.8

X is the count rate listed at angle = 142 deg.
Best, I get 93.5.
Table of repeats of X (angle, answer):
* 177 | 84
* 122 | 104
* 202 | 81.6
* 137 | 101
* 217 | 85.9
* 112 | 97.6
